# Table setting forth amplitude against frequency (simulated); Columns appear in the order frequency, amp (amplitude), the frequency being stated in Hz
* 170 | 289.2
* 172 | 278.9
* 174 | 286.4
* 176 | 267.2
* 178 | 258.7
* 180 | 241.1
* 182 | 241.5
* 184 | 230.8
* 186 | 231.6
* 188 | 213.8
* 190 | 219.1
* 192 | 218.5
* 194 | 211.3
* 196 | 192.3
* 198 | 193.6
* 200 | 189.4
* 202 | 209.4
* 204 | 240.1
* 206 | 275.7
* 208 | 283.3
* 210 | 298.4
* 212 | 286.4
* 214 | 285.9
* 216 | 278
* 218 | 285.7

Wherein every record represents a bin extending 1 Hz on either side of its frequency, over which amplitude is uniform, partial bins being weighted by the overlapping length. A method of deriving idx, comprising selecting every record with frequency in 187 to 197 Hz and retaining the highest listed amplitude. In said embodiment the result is 219.1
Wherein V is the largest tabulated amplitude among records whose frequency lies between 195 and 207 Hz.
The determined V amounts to 275.7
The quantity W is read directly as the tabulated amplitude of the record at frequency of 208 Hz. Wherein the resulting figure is 283.3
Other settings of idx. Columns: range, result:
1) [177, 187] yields 258.7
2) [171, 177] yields 286.4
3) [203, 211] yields 298.4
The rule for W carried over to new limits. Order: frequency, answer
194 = 211.3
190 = 219.1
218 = 285.7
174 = 286.4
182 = 241.5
